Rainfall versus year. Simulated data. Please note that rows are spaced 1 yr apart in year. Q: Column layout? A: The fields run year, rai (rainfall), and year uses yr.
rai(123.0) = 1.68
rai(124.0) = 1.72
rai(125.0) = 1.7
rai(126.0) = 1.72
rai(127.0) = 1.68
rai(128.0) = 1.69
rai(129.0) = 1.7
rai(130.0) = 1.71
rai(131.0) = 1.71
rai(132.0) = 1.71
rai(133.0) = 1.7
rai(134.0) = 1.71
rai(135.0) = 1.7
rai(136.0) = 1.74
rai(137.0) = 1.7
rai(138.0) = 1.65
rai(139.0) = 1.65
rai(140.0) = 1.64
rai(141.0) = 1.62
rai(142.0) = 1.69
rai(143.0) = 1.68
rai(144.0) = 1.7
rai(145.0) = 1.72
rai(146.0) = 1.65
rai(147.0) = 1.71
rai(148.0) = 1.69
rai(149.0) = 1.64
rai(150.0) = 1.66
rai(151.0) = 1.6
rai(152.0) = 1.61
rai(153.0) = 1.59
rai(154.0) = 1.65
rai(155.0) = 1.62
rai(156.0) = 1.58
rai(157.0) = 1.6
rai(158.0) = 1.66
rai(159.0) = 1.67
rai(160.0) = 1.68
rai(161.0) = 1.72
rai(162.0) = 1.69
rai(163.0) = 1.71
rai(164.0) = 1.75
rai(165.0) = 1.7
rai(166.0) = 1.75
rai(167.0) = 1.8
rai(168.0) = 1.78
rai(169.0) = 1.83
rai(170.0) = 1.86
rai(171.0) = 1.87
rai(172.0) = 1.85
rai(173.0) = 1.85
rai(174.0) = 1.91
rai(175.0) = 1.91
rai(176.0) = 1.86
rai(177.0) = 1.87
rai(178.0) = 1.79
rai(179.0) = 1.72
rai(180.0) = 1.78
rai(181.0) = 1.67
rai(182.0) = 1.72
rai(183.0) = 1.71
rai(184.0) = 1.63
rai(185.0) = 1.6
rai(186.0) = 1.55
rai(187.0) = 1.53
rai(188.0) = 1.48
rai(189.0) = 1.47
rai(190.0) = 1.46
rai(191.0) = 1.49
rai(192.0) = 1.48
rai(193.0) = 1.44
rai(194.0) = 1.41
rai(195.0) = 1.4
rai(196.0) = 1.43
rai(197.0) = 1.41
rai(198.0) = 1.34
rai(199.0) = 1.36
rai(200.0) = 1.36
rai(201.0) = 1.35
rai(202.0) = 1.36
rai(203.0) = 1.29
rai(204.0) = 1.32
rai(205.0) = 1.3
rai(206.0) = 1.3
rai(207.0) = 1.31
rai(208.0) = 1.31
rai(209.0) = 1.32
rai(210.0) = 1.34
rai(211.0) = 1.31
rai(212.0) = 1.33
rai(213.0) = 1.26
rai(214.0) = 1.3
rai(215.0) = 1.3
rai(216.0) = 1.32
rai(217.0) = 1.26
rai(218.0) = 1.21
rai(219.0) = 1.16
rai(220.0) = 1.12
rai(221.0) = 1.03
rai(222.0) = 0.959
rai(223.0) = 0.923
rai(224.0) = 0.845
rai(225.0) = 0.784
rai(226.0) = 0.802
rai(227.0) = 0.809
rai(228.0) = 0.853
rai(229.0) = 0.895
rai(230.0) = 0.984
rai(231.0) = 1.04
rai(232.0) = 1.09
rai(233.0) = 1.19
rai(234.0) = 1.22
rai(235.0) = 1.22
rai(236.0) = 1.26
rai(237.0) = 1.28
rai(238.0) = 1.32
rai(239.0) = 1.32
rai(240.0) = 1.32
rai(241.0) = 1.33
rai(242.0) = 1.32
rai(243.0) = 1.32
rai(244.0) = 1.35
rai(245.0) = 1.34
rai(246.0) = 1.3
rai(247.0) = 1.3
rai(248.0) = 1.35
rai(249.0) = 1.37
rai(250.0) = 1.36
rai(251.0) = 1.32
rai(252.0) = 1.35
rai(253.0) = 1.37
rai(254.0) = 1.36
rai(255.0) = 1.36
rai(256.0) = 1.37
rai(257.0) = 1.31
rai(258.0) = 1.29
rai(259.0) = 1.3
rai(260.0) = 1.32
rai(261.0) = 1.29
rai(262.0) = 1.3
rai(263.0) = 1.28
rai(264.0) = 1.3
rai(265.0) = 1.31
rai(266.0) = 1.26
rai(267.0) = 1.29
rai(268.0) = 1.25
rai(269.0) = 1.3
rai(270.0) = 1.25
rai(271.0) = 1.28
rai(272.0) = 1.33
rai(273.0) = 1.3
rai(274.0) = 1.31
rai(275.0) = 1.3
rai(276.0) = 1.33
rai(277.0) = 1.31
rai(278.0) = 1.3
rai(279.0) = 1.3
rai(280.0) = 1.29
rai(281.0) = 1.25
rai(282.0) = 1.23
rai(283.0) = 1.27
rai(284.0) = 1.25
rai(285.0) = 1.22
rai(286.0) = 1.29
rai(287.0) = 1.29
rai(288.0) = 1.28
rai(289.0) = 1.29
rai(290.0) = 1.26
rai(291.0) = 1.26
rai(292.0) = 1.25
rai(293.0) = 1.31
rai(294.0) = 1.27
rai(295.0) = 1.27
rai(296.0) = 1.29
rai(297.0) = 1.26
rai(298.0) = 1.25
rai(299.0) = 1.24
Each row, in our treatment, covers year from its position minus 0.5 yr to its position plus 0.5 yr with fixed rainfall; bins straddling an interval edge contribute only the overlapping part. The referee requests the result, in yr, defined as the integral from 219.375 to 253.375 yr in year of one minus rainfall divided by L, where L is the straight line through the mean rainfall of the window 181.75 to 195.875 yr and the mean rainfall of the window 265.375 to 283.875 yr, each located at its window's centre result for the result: 5.4 yr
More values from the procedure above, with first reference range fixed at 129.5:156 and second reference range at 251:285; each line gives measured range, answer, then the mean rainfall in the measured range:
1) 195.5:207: 1.16 yr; 1.35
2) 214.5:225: 2.52 yr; 1.1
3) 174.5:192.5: -1.17 yr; 1.65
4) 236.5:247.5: 0.46 yr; 1.32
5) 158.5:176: -2.08 yr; 1.79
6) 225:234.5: 2.93 yr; 0.976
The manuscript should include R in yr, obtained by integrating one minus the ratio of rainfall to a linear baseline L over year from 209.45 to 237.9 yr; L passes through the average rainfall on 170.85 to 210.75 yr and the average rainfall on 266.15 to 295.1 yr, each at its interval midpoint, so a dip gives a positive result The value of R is 6.5 yr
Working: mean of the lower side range 1.53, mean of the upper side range 1.28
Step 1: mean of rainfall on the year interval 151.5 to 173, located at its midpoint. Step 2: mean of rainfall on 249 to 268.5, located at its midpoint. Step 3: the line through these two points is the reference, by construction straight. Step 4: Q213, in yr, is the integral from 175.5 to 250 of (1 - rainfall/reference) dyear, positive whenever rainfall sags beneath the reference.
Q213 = 9.32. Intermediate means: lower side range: 1.72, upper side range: 1.32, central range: 1.32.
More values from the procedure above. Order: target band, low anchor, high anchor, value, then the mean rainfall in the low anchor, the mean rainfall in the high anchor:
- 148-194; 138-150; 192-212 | -4.85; 1.67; 1.35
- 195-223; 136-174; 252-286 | 4.30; 1.7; 1.3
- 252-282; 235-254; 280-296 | -0.19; 1.32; 1.27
